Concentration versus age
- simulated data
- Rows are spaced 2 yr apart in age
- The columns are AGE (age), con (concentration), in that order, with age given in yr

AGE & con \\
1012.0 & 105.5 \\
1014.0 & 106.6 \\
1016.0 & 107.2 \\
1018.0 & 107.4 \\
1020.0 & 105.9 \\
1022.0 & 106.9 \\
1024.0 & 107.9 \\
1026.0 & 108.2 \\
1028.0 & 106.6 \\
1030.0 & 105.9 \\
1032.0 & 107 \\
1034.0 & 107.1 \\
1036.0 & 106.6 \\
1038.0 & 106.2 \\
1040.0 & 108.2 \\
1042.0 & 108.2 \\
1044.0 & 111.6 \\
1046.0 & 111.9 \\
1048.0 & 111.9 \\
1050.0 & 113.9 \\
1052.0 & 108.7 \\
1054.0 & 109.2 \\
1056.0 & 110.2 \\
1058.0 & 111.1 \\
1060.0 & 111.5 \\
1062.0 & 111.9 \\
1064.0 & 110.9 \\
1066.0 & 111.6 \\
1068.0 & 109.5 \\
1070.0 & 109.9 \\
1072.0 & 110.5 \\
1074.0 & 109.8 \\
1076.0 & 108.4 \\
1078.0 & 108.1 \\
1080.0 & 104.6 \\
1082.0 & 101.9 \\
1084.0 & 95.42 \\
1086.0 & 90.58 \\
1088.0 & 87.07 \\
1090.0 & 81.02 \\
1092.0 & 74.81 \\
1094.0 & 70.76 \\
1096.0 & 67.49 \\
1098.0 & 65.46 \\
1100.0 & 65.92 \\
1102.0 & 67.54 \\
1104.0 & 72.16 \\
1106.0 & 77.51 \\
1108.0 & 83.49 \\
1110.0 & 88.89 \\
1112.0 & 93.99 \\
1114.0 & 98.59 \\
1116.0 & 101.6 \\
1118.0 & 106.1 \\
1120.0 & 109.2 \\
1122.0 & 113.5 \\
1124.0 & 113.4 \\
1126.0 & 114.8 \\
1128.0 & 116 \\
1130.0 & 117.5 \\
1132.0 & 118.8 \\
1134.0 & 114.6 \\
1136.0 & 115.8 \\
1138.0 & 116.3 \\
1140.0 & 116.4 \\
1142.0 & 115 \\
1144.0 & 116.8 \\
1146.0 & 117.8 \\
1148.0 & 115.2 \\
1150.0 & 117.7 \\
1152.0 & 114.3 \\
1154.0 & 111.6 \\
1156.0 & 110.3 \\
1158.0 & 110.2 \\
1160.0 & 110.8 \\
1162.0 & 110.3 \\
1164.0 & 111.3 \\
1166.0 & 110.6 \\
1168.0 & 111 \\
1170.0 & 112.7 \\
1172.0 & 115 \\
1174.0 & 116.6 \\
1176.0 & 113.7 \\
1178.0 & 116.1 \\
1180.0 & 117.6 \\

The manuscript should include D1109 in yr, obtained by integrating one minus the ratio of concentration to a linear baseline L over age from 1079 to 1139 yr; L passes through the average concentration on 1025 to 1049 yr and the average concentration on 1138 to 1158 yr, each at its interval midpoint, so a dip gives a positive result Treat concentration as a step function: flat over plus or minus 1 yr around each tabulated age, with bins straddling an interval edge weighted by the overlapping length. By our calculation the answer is 9.5 yr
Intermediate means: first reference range 108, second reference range 115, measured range 94.8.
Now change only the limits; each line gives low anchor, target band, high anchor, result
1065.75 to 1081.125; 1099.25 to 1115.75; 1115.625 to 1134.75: 4.3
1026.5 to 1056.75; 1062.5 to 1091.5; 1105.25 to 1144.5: 1.6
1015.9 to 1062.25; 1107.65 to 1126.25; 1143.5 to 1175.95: 1.5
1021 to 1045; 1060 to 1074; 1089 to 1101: -3.7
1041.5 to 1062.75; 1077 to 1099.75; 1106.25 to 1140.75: 5.0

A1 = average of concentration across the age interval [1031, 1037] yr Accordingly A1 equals 107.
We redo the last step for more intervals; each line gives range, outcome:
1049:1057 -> 110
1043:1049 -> 112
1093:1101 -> 67.4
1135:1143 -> 116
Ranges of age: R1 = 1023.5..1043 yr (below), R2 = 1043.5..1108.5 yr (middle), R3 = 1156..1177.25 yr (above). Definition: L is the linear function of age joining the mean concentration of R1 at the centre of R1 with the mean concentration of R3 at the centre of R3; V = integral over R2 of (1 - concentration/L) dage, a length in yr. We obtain 7.1 yr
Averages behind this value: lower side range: 107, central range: 96.8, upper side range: 112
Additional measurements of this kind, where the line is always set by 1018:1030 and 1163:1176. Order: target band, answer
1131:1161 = -0.8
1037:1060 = -0.5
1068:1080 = 0.0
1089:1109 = 6.8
